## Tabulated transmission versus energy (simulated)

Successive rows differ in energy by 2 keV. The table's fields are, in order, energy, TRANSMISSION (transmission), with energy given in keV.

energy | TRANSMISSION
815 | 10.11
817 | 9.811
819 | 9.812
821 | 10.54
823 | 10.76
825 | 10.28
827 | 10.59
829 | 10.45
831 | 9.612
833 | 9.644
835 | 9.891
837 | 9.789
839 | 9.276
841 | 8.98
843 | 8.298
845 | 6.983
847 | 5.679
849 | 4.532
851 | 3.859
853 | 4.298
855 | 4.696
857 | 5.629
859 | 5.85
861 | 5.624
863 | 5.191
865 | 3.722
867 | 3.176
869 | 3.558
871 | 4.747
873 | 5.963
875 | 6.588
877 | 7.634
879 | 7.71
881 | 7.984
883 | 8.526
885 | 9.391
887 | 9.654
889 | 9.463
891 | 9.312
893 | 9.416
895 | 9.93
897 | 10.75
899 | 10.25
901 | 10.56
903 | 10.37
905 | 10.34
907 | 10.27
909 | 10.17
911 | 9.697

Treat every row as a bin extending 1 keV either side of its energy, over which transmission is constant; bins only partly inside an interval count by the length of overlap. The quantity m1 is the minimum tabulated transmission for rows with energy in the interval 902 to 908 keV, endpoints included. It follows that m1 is 10.27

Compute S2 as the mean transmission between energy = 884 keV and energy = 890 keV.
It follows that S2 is 9.5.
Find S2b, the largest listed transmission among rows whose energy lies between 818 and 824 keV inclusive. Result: 10.76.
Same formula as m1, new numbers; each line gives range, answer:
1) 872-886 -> 5.963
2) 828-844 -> 8.298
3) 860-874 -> 3.176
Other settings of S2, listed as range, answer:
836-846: 8.67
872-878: 6.73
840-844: 8.64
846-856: 4.61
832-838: 9.77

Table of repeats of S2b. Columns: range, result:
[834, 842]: 9.891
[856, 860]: 5.85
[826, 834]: 10.59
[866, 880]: 7.71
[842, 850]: 8.298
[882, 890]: 9.654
